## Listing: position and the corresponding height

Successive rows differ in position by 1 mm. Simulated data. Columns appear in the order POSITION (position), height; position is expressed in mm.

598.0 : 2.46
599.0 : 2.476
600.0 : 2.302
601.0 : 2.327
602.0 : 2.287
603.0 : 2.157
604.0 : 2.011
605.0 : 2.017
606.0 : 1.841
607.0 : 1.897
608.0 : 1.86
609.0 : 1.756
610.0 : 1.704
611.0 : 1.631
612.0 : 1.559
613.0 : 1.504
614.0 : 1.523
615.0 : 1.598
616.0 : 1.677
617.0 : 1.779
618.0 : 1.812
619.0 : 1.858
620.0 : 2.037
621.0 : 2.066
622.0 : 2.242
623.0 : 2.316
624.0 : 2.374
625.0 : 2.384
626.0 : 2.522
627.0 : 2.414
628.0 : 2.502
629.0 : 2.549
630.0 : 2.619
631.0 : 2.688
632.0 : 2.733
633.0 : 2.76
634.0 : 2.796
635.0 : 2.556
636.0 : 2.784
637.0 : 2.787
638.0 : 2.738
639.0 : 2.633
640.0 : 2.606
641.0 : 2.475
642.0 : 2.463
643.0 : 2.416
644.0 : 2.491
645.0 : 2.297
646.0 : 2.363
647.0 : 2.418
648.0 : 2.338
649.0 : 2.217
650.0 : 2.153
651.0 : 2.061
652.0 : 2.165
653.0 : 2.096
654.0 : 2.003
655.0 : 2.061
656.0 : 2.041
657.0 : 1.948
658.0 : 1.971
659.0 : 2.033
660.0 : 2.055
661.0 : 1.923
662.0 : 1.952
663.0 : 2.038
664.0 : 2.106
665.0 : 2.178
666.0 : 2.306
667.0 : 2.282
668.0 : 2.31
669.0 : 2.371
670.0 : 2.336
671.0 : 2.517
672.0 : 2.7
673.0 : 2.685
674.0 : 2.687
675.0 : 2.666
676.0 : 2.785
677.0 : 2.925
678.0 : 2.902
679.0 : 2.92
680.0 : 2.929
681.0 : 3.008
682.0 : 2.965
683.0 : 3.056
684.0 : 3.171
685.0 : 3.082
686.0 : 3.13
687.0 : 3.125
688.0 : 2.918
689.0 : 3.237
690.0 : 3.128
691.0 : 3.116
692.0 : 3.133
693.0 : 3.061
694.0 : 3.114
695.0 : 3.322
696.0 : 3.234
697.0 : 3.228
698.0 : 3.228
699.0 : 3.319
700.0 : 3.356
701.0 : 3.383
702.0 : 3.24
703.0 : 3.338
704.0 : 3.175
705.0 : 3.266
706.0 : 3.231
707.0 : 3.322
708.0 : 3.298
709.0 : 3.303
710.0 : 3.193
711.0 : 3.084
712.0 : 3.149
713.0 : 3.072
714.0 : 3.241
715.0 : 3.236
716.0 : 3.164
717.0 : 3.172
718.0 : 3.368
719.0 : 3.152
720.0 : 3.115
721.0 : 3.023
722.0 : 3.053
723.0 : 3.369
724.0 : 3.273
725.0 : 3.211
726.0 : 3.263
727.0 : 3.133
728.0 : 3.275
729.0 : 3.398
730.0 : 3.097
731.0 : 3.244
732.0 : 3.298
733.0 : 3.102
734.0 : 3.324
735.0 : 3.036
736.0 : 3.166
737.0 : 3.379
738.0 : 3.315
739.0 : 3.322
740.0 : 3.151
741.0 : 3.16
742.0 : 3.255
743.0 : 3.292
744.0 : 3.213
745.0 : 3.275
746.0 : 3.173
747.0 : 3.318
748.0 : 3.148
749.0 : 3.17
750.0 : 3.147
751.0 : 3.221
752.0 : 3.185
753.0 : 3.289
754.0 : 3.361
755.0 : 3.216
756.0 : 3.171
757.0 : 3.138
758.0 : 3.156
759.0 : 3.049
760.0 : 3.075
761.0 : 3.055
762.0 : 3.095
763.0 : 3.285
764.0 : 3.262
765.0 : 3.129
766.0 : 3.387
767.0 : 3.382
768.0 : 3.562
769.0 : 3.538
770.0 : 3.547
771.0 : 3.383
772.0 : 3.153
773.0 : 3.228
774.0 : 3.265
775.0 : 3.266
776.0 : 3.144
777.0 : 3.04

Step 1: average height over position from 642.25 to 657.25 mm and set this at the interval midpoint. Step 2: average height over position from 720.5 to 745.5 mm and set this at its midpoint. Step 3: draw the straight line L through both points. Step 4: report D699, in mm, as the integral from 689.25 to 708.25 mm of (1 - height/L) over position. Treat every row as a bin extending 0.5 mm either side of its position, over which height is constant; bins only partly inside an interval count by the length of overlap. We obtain -2.9 mm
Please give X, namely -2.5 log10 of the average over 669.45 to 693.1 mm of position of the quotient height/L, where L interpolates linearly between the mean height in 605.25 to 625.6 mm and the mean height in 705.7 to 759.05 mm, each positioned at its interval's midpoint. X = -0.11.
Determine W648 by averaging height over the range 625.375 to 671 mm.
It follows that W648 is 2.35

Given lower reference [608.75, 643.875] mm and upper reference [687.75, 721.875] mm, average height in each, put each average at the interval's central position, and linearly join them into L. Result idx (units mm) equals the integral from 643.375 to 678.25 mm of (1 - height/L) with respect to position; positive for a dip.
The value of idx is 5.0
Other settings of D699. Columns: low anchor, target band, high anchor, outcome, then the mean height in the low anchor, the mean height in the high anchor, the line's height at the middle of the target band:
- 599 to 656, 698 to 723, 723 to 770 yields -2.52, 2.22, 3.24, 2.93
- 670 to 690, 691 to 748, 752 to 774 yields -2.80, 2.91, 3.26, 3.07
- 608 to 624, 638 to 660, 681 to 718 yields 0.86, 1.82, 3.19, 2.36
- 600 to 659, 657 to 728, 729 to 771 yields -4.44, 2.2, 3.24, 2.75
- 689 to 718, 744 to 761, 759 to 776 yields 0.39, 3.22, 3.28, 3.26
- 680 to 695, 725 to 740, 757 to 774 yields -0.21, 3.09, 3.26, 3.19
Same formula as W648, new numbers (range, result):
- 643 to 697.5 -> 2.58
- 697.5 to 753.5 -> 3.23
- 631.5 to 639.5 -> 2.72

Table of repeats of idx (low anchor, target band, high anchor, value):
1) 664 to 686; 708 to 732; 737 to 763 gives -1.6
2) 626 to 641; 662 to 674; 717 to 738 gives 2.1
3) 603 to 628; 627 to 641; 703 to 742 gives -3.2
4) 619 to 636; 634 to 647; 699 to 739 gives 0.1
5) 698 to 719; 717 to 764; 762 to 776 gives 1.1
